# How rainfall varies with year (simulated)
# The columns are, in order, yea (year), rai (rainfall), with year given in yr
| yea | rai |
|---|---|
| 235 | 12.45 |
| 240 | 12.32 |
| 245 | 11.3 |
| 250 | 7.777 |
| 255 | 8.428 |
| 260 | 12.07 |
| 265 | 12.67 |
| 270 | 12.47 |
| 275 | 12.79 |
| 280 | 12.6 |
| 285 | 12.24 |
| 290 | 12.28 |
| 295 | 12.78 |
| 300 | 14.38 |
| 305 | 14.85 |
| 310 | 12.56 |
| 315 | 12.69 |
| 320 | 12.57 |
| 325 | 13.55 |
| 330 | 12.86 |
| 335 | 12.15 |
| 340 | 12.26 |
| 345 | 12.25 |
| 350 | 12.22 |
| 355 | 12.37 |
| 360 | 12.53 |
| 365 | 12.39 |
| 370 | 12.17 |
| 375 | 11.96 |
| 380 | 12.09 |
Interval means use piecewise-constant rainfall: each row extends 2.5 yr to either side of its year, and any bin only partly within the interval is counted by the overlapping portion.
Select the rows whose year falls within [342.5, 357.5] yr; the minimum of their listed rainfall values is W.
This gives 12.22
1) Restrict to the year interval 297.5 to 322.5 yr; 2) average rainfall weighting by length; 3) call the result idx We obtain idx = 13.4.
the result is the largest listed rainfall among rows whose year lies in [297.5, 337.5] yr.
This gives 14.85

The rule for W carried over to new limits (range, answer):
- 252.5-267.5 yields 8.428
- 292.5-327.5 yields 12.56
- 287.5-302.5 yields 12.28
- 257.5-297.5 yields 12.07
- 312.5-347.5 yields 12.15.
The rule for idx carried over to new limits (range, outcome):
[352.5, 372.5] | 12.4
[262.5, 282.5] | 12.6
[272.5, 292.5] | 12.5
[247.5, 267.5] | 10.2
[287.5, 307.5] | 13.6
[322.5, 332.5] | 13.2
